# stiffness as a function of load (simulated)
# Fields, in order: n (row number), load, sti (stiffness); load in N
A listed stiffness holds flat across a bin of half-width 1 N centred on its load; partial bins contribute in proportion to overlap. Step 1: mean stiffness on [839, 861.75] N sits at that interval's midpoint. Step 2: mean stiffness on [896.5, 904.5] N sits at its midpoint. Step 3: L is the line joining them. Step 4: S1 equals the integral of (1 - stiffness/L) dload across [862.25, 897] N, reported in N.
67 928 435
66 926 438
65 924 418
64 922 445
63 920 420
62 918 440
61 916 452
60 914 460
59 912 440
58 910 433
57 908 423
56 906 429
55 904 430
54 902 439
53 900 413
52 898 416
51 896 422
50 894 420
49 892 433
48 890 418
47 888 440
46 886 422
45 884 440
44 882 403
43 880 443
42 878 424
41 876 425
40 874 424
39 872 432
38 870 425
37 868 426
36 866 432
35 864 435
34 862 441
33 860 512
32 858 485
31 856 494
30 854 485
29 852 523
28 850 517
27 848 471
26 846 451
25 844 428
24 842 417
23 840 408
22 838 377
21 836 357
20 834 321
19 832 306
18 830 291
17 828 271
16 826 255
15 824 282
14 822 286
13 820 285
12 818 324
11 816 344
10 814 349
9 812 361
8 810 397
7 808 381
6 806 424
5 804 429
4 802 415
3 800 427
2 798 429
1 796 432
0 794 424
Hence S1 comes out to 1.24 N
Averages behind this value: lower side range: 471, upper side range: 424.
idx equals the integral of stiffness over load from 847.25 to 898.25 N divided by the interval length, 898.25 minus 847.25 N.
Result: 447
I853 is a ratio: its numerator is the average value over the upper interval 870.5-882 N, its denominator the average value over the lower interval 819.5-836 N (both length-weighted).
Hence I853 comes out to 1.5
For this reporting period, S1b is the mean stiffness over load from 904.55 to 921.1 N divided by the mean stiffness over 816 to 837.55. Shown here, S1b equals 1.45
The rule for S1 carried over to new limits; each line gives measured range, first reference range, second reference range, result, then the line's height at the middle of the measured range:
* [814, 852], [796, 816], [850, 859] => 8.2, 455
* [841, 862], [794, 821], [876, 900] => -3.6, 407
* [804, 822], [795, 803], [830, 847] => 2.3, 409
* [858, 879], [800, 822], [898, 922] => -1.7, 407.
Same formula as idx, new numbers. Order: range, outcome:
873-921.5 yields 430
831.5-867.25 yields 438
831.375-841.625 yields 359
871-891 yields 427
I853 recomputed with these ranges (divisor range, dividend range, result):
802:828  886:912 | 1.24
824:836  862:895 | 1.46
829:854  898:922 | 1.06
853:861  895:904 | 0.86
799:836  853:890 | 1.30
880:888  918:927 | 1.01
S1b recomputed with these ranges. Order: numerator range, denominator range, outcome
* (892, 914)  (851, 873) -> 0.93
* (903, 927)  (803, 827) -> 1.27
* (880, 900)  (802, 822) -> 1.16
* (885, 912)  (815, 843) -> 1.32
